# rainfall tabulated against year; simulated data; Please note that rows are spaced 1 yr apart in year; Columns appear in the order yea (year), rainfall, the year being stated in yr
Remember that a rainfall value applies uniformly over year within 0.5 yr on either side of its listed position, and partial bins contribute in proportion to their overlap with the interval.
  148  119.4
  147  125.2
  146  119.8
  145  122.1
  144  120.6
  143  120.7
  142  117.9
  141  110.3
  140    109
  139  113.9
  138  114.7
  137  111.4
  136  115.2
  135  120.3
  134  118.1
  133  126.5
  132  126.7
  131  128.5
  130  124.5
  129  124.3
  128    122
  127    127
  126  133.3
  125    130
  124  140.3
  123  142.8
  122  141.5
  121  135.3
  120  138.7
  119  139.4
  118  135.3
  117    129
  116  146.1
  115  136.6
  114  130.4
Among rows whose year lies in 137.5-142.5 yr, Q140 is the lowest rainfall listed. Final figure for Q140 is 109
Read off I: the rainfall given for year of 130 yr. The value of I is 124.5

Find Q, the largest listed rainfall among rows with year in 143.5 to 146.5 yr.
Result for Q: 122.1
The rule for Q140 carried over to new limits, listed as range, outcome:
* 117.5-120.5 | 135.3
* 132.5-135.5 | 118.1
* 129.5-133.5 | 124.5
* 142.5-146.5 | 119.8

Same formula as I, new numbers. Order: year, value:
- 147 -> 125.2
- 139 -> 113.9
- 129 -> 124.3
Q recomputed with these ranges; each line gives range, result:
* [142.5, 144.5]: 120.7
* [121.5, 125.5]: 142.8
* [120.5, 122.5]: 141.5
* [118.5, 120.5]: 139.4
